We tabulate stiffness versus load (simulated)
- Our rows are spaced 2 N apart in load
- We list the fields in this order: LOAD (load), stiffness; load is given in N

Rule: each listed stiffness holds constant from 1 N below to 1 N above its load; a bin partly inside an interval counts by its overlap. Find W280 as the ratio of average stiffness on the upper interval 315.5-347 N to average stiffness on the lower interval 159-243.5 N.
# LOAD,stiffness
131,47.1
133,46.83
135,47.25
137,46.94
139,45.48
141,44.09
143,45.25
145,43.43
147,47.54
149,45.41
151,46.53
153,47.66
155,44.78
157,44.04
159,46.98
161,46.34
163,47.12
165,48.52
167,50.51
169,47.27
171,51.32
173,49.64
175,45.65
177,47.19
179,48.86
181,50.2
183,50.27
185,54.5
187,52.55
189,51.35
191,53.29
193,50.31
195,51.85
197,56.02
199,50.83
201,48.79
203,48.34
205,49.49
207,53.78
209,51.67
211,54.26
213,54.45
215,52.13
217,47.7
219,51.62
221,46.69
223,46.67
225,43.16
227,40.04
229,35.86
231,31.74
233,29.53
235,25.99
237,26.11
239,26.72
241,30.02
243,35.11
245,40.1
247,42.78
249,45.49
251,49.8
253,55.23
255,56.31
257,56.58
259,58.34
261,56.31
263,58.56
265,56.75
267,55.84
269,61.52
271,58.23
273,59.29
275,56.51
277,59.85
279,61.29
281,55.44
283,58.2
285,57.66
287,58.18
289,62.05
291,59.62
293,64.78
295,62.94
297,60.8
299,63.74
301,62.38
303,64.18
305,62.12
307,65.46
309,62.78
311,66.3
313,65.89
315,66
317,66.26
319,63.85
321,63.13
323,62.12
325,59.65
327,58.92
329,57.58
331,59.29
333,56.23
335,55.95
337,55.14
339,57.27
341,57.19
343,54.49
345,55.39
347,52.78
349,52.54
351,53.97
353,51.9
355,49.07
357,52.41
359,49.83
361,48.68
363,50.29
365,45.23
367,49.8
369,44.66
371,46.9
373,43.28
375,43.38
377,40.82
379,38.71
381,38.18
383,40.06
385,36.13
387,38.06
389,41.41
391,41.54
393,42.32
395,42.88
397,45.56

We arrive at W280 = 1.3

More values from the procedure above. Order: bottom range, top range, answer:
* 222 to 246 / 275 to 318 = 1.81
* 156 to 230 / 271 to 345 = 1.23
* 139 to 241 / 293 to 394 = 1.16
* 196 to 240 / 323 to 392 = 1.12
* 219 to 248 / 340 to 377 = 1.37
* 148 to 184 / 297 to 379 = 1.17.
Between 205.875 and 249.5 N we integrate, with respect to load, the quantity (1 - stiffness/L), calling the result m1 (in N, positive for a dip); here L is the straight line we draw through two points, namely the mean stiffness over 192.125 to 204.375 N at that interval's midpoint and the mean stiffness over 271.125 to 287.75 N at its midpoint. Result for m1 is 9.80 N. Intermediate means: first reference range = 51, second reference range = 58.3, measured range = 41.4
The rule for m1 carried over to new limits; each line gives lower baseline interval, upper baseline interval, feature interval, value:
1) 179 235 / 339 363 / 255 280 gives -4.1 N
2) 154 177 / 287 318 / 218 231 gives 2.7 N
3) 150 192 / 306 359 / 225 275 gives 7.4 N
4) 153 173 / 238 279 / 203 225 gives -0.4 N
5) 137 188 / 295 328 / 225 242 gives 7.3 N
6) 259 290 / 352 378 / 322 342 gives -2.5 N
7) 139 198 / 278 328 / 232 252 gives 7.5 N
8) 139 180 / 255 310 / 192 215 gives -0.1 N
